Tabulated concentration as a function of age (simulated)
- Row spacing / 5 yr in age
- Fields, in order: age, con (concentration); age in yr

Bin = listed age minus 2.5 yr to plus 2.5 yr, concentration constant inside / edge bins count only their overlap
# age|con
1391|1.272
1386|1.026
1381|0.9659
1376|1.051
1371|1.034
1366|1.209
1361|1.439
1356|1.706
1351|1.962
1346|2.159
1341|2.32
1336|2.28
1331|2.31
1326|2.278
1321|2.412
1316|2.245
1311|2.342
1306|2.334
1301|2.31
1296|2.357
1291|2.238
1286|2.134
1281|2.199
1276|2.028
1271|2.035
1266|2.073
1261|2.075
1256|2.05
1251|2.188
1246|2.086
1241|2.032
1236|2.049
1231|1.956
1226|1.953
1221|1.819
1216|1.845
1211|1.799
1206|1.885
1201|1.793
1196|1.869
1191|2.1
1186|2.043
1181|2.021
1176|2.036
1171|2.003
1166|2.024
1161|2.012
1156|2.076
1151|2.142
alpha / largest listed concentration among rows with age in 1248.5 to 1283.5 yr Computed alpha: 2.199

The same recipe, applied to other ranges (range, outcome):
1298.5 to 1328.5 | 2.412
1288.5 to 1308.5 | 2.357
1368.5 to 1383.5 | 1.051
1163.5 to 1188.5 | 2.043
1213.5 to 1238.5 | 2.049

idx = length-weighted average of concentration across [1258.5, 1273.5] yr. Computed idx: 2.06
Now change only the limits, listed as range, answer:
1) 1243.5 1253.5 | 2.14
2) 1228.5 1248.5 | 2.03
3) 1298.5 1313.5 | 2.33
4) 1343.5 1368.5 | 1.7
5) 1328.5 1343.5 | 2.3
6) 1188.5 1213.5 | 1.89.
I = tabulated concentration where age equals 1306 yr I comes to 2.334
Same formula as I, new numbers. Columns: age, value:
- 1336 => 2.28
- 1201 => 1.793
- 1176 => 2.036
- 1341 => 2.32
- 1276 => 2.028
